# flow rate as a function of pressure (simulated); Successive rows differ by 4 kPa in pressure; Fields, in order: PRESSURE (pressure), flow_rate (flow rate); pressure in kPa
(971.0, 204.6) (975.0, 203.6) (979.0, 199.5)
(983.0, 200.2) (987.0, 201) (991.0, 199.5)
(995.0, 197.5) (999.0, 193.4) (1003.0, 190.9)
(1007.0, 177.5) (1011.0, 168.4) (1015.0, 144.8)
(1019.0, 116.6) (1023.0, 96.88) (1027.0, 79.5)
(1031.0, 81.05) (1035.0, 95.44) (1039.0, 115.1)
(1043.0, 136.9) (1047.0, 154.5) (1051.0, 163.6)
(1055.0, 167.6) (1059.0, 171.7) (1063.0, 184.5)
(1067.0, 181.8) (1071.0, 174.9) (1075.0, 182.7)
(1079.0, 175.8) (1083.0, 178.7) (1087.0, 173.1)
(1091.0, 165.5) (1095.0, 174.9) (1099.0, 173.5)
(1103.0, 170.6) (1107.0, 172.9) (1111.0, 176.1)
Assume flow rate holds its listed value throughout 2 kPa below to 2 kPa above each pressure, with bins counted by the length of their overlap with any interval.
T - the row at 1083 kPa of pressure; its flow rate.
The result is 178.7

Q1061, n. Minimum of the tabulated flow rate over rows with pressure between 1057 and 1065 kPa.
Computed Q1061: 171.7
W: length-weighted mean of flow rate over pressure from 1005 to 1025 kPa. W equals 141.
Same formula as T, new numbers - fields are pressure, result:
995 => 197.5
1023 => 96.88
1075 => 182.7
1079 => 175.8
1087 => 173.1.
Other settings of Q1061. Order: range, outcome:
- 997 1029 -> 79.5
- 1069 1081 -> 174.9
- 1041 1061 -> 136.9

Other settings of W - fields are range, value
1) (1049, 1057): 166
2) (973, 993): 201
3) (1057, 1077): 179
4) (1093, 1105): 173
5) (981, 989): 201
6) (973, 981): 202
